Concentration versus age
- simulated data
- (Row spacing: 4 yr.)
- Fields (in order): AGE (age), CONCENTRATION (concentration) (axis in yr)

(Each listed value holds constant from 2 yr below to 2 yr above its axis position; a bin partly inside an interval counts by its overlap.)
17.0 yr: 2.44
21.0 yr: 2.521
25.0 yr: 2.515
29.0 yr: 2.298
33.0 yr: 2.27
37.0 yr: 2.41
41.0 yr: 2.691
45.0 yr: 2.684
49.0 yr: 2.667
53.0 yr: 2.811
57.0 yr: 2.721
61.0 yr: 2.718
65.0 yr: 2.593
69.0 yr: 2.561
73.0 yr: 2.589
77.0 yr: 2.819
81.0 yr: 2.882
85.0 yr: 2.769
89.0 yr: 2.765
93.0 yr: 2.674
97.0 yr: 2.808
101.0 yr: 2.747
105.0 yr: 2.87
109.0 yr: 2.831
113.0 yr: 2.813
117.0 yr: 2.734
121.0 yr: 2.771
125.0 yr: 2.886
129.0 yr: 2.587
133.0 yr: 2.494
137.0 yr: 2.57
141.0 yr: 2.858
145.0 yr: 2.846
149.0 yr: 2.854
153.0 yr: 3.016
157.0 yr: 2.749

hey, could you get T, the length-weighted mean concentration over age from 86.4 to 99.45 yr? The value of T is 2.75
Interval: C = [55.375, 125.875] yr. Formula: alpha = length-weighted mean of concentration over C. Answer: 2.75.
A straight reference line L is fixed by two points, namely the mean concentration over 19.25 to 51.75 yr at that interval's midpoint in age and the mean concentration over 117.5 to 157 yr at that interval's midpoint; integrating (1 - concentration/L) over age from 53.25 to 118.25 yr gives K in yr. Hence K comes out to -2.7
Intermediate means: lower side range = 2.51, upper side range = 2.76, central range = 2.75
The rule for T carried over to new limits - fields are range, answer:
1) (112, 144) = 2.72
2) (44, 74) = 2.67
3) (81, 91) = 2.79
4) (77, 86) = 2.83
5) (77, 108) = 2.79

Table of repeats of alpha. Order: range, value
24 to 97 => 2.64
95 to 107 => 2.81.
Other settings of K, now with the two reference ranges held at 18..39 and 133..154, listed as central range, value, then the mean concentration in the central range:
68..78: -0.38 yr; 2.65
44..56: -1.20 yr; 2.72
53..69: -1.06 yr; 2.68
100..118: -0.89 yr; 2.81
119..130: -0.15 yr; 2.76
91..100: -0.39 yr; 2.74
